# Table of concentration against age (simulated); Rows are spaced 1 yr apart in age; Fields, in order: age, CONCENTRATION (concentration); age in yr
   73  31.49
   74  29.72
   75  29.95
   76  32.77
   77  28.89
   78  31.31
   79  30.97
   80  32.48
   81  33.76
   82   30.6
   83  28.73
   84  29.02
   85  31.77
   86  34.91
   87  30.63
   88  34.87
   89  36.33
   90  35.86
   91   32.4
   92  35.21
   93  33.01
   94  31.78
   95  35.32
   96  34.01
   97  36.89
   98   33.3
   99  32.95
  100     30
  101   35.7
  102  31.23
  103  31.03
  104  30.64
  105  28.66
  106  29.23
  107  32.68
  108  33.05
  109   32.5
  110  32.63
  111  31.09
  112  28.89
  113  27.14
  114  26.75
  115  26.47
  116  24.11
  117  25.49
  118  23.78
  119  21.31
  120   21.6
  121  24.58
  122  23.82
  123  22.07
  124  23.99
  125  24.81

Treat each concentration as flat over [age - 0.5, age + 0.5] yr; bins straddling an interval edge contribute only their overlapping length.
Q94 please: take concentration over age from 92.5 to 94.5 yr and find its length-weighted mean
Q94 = 32.4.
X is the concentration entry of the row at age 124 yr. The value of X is 23.99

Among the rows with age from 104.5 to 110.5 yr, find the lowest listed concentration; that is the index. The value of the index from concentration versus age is 28.66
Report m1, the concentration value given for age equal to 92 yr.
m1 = 35.21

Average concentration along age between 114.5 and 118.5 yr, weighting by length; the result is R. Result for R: 25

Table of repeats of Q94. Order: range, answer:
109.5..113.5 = 29.9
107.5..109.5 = 32.8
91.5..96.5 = 33.9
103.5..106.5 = 29.5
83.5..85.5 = 30.4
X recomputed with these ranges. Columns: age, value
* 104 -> 30.64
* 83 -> 28.73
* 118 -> 23.78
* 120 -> 21.6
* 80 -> 32.48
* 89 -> 36.33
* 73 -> 31.49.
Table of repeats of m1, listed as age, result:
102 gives 31.23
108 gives 33.05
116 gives 24.11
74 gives 29.72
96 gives 34.01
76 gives 32.77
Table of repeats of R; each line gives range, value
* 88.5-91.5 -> 34.9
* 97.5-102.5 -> 32.6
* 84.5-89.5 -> 33.7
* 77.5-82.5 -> 31.8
